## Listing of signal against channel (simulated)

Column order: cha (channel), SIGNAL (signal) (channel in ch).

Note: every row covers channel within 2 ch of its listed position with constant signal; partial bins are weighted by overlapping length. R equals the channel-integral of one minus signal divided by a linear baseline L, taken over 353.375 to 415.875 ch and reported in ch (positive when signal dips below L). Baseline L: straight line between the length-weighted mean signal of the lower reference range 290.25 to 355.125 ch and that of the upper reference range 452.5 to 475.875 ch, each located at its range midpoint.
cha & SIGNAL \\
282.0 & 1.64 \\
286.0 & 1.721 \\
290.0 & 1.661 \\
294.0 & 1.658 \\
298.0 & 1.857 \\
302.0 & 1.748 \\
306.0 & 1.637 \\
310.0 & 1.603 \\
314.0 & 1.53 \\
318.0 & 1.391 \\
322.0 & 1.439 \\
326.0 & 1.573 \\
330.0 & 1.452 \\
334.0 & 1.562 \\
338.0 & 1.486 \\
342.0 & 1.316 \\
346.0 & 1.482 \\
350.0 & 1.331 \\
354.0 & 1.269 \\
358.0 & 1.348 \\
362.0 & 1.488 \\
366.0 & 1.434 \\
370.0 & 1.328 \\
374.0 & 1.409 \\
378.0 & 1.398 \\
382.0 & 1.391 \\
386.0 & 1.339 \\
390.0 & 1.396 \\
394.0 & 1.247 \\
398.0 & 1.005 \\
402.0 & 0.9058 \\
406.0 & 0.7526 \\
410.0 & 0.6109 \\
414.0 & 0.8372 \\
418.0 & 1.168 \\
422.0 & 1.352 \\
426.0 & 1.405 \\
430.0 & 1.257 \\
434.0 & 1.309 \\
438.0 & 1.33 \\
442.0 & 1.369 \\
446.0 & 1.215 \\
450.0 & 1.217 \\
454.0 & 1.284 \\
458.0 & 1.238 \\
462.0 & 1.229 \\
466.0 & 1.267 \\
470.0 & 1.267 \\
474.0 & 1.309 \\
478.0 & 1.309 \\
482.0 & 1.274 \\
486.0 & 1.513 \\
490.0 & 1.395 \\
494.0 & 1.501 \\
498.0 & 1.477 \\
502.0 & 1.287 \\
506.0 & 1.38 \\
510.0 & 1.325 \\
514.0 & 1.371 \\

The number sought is 9.78 ch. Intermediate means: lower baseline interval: 1.53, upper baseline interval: 1.27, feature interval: 1.2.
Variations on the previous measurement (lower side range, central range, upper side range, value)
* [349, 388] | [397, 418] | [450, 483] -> 7.7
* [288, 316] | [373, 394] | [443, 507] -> 1.9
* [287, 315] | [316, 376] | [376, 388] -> 3.5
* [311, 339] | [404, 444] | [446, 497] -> 6.8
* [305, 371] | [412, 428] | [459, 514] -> 2.3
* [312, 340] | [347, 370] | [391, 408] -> -1.9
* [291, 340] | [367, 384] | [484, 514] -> 1.6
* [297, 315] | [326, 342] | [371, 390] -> 0.8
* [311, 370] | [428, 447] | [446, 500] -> 0.8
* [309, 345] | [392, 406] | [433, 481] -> 3.7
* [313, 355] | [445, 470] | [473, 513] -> 2.7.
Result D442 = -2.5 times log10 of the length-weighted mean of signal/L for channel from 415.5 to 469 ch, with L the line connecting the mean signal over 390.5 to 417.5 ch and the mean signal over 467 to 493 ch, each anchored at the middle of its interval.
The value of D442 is -0.13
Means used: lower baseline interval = 0.936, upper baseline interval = 1.35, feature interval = 1.28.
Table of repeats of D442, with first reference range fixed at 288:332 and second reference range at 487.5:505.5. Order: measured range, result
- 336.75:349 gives 0.11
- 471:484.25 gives 0.11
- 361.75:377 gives 0.10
